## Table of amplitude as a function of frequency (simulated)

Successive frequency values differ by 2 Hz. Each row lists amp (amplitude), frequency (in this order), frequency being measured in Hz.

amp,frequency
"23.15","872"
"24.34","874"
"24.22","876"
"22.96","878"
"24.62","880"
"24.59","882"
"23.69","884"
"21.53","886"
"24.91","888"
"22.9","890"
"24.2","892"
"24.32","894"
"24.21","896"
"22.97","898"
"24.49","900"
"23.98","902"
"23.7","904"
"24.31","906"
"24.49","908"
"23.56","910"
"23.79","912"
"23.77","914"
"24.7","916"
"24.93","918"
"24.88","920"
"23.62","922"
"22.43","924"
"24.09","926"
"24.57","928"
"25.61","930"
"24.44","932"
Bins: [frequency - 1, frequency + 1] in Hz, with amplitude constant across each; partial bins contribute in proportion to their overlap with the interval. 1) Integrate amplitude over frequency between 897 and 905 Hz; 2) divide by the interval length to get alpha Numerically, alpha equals 23.8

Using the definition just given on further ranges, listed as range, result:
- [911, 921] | 24.4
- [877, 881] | 23.8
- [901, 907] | 24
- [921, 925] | 23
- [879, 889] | 23.9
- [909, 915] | 23.7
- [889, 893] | 23.5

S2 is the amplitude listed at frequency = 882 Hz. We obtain 24.59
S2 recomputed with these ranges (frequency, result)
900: 24.49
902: 23.98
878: 22.96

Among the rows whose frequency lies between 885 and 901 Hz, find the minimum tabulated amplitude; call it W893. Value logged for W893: 21.53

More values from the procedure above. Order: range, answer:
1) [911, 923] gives 23.62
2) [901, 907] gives 23.7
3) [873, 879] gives 22.96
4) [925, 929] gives 24.09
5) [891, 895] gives 24.2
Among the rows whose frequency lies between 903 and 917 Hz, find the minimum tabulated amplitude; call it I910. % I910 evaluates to 23.56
